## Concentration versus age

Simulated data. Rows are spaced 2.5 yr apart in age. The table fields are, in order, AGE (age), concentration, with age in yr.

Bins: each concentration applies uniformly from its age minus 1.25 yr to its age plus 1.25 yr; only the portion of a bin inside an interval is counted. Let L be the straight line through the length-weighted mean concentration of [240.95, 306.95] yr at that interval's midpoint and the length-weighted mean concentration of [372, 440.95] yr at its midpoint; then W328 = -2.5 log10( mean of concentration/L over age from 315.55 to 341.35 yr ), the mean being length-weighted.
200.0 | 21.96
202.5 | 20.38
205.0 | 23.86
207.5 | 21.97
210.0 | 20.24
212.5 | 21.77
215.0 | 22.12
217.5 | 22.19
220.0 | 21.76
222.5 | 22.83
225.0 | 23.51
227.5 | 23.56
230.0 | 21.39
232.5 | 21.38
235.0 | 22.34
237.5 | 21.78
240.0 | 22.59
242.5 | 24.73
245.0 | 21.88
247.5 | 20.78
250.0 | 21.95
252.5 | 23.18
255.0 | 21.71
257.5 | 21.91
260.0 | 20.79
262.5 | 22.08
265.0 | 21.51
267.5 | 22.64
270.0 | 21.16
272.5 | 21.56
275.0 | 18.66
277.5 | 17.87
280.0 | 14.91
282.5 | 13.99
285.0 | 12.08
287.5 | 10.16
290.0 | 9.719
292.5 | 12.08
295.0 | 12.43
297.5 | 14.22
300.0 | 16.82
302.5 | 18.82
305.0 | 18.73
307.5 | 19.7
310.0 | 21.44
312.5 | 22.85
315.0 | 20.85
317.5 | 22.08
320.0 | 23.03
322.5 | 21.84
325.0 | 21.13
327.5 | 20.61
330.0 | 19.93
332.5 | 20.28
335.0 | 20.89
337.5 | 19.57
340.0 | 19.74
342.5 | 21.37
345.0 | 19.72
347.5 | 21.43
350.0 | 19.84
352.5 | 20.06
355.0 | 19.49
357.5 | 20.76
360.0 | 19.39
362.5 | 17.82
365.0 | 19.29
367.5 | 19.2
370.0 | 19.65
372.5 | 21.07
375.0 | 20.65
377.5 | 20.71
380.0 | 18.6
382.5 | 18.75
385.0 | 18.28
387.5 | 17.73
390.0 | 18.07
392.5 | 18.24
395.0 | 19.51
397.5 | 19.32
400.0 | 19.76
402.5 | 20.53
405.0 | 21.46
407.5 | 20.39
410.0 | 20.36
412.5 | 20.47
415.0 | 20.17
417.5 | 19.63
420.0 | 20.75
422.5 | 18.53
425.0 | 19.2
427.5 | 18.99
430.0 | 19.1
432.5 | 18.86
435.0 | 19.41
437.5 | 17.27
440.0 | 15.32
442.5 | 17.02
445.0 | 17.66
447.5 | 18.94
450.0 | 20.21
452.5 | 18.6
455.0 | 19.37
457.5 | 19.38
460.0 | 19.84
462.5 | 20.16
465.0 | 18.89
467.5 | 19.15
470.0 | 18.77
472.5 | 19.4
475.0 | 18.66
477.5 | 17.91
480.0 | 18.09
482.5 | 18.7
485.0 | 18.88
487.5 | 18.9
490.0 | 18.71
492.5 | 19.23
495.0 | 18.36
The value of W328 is -0.12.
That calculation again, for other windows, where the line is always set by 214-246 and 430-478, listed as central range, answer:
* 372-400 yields 0.039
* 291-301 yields 0.481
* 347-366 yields 0.035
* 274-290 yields 0.459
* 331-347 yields 0.017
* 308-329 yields -0.033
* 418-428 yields -0.011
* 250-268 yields 0.002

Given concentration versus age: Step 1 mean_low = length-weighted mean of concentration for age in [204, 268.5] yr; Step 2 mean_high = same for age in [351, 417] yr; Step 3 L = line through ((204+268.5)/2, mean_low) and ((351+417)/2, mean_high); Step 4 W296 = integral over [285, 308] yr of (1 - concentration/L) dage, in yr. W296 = 7.3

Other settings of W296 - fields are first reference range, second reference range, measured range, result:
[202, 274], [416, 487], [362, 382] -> 0.36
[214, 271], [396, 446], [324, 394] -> 1.84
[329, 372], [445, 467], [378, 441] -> 1.30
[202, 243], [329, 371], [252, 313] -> 9.37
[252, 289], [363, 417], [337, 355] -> -0.85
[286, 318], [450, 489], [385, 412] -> -2.15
